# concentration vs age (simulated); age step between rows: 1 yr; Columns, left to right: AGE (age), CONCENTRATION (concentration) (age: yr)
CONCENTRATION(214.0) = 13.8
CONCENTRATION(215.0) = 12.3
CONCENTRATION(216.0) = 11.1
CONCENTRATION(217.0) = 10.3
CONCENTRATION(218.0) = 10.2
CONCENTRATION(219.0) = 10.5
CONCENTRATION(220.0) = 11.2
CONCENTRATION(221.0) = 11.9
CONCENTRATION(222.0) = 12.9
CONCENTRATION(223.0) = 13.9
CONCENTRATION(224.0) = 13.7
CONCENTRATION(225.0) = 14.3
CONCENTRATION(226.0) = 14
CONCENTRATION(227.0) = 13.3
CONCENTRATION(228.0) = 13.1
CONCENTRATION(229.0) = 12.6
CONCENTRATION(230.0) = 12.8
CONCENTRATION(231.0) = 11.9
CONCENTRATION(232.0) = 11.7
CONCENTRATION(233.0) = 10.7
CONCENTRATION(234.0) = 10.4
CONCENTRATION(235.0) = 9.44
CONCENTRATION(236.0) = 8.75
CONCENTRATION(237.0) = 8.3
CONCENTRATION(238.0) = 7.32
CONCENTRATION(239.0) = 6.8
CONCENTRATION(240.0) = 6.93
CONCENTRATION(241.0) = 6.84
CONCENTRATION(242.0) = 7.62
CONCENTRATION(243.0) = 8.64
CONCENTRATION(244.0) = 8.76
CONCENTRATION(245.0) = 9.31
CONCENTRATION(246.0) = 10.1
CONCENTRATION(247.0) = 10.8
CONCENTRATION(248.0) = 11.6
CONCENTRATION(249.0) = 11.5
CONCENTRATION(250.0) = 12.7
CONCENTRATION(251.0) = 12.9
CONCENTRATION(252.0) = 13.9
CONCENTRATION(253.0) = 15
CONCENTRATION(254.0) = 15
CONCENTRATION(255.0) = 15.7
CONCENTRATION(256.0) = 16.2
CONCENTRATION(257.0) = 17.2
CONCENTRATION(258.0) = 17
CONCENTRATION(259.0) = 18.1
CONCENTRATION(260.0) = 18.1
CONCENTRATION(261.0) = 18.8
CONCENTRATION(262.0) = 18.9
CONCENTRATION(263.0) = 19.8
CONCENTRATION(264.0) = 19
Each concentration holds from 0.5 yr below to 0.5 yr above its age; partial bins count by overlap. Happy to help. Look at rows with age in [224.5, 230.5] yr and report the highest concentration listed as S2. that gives 14.3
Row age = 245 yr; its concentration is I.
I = 9.31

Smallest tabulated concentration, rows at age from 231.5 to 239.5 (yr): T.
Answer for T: 6.8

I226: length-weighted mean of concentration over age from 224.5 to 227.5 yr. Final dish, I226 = 13.9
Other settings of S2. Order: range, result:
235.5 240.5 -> 8.75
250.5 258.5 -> 17.2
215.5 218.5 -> 11.1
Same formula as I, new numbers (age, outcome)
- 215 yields 12.3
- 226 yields 14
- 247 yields 10.8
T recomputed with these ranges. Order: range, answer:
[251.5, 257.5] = 13.9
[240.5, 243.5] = 6.84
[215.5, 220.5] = 10.2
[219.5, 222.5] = 11.2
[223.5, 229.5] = 12.6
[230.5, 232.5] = 11.7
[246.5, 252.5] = 10.8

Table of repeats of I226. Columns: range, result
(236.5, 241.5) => 7.24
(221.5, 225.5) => 13.7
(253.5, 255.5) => 15.3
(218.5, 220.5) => 10.8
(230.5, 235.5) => 10.8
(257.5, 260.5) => 17.7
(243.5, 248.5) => 10.1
